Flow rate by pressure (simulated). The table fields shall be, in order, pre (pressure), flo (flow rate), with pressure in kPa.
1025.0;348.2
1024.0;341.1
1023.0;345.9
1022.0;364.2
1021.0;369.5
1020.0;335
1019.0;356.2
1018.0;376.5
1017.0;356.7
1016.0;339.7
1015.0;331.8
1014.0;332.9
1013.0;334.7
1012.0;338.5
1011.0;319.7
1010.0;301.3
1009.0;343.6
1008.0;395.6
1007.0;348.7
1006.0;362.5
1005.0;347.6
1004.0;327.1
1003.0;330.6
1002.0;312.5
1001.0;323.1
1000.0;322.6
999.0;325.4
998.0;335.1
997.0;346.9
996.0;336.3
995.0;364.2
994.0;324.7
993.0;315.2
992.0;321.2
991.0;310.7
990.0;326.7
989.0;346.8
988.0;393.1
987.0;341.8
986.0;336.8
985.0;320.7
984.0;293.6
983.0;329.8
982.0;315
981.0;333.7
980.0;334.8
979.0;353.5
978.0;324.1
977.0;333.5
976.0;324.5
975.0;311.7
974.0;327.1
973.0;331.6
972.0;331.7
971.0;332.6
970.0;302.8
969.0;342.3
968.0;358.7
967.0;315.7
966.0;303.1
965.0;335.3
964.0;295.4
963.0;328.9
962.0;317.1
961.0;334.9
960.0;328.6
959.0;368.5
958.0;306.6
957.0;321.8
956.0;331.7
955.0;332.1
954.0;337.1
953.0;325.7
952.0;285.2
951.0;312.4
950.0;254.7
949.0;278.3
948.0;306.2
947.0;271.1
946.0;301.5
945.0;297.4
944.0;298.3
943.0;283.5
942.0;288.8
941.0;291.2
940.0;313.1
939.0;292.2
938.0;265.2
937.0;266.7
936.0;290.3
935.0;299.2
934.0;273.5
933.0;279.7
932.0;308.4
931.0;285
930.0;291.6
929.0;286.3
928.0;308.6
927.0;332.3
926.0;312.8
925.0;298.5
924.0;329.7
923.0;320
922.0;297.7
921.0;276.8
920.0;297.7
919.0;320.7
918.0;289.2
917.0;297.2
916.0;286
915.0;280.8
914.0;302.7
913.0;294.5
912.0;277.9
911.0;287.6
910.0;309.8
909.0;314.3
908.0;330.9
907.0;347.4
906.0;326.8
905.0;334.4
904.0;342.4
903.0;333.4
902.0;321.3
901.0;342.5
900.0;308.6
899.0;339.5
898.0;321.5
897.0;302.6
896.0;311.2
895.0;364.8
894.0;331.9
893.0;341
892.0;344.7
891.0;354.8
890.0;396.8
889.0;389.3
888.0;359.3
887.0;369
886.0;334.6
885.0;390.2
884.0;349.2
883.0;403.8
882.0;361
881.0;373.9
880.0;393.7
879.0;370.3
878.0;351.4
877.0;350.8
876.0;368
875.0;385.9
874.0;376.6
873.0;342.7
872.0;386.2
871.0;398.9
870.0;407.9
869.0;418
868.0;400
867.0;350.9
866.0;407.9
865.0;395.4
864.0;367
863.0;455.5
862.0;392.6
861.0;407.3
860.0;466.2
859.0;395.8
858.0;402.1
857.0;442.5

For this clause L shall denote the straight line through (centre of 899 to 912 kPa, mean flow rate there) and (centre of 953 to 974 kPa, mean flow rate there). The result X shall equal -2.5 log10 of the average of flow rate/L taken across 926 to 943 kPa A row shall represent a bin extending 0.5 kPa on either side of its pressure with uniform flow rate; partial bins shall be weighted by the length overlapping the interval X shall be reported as 0.117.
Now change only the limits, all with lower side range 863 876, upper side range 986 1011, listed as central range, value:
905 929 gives 0.20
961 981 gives 0.07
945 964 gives 0.14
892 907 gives 0.14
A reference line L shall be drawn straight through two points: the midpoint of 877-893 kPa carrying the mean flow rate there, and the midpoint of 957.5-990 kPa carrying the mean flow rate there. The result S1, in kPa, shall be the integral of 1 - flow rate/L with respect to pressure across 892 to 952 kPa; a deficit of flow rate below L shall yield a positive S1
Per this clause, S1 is 8.1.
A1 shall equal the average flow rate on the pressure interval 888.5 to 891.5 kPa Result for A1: 380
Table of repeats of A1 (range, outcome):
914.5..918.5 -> 288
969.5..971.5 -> 318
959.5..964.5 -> 321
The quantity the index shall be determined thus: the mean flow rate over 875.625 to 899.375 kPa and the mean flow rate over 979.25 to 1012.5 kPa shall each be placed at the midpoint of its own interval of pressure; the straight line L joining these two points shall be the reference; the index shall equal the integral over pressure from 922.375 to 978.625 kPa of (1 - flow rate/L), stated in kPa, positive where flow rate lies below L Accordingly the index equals 5.6 kPa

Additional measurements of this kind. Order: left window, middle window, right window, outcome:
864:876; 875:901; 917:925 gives 0.1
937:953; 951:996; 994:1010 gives -2.0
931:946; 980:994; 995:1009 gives -0.1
